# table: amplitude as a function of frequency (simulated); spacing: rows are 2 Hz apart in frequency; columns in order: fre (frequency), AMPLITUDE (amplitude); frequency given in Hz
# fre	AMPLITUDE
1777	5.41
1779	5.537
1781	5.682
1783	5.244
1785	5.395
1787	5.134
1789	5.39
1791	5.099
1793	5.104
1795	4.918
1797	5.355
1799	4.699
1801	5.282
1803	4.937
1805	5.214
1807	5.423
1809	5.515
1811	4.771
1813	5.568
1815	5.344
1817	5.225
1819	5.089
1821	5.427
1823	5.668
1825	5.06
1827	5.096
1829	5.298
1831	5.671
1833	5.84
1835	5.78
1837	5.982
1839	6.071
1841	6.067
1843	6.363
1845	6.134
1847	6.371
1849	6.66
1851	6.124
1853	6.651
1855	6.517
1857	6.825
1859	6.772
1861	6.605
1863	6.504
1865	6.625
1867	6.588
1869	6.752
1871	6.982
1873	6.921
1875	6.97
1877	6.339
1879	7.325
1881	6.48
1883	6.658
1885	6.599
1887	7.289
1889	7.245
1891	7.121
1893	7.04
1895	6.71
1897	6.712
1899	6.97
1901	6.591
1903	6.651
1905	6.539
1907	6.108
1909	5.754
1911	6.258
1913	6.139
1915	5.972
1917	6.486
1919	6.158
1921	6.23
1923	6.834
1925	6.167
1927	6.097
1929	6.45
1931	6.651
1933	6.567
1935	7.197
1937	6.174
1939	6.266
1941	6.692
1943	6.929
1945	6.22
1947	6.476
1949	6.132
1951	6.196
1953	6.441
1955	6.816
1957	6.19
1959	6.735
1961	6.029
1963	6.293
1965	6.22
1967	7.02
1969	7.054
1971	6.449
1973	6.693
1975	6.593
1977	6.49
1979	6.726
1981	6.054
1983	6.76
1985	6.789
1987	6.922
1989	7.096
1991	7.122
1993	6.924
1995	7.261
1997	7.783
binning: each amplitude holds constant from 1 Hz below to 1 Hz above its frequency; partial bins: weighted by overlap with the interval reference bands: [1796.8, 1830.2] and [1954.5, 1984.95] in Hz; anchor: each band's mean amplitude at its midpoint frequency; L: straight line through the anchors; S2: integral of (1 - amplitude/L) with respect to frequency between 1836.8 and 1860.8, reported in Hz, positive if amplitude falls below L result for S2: -3.8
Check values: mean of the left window 5.23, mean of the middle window 6.4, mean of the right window 6.54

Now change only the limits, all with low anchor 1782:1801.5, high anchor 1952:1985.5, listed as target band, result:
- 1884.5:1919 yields -3.3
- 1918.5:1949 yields -1.0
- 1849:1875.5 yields -4.5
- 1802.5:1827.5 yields 0.3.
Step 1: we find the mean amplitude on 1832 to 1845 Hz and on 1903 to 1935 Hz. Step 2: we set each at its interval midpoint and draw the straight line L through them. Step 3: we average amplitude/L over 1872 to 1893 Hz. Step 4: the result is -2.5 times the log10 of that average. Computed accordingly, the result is -0.12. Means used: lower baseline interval 6.03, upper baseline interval 6.33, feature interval 6.9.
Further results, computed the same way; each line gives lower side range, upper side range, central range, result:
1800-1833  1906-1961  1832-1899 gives -0.15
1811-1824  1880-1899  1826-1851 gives -0.03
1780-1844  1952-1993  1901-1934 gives -0.02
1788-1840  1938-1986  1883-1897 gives -0.17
